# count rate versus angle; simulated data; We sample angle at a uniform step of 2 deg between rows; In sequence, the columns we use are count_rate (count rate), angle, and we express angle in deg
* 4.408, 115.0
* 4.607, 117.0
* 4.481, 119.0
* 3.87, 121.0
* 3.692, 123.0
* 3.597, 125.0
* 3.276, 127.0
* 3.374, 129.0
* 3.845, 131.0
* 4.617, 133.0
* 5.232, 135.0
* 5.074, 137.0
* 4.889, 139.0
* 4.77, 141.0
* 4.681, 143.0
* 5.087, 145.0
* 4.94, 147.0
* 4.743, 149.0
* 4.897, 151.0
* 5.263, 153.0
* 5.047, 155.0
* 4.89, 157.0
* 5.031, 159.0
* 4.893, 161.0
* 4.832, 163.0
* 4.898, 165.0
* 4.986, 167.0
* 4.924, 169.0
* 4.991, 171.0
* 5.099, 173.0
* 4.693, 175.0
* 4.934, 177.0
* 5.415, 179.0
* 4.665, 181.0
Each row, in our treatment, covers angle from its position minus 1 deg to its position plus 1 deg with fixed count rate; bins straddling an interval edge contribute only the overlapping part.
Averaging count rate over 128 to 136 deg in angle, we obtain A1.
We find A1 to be 4.27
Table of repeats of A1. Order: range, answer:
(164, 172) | 4.95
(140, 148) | 4.87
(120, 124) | 3.78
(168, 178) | 4.93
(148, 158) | 4.97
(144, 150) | 4.92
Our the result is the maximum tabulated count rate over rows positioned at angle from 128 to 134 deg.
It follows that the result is 4.617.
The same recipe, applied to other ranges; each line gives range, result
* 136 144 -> 5.074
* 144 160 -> 5.263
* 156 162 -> 5.031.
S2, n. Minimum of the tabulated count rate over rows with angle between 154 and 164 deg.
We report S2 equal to 4.832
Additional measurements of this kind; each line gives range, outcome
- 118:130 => 3.276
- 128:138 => 3.374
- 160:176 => 4.693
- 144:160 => 4.743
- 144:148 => 4.94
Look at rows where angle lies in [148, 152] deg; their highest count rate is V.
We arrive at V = 4.897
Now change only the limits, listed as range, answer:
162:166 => 4.898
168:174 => 5.099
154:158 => 5.047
